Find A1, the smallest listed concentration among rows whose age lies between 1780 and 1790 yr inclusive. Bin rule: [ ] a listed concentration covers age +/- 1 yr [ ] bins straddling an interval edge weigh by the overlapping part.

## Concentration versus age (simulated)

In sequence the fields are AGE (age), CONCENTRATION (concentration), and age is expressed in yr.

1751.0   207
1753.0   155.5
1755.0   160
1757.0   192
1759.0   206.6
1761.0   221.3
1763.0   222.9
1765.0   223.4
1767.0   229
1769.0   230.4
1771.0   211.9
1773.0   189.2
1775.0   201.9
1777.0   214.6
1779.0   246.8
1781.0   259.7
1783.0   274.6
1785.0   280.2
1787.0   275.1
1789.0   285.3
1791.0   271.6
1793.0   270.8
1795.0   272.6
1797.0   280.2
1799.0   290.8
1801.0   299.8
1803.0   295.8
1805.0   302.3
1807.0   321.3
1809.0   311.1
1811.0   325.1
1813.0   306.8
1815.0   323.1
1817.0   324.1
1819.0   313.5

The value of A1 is 259.7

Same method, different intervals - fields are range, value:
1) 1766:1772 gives 211.9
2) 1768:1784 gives 189.2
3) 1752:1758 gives 155.5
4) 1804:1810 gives 302.3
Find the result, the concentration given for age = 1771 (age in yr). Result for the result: 211.9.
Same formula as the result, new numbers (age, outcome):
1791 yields 271.6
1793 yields 270.8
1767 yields 229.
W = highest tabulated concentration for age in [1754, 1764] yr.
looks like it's 222.9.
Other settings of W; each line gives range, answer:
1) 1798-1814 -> 325.1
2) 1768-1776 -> 230.4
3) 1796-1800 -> 290.8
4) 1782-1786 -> 280.2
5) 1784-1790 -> 285.3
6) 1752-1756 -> 160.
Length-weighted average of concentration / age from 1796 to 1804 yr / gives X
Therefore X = 292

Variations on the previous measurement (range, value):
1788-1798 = 276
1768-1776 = 208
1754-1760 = 186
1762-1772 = 224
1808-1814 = 314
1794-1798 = 276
